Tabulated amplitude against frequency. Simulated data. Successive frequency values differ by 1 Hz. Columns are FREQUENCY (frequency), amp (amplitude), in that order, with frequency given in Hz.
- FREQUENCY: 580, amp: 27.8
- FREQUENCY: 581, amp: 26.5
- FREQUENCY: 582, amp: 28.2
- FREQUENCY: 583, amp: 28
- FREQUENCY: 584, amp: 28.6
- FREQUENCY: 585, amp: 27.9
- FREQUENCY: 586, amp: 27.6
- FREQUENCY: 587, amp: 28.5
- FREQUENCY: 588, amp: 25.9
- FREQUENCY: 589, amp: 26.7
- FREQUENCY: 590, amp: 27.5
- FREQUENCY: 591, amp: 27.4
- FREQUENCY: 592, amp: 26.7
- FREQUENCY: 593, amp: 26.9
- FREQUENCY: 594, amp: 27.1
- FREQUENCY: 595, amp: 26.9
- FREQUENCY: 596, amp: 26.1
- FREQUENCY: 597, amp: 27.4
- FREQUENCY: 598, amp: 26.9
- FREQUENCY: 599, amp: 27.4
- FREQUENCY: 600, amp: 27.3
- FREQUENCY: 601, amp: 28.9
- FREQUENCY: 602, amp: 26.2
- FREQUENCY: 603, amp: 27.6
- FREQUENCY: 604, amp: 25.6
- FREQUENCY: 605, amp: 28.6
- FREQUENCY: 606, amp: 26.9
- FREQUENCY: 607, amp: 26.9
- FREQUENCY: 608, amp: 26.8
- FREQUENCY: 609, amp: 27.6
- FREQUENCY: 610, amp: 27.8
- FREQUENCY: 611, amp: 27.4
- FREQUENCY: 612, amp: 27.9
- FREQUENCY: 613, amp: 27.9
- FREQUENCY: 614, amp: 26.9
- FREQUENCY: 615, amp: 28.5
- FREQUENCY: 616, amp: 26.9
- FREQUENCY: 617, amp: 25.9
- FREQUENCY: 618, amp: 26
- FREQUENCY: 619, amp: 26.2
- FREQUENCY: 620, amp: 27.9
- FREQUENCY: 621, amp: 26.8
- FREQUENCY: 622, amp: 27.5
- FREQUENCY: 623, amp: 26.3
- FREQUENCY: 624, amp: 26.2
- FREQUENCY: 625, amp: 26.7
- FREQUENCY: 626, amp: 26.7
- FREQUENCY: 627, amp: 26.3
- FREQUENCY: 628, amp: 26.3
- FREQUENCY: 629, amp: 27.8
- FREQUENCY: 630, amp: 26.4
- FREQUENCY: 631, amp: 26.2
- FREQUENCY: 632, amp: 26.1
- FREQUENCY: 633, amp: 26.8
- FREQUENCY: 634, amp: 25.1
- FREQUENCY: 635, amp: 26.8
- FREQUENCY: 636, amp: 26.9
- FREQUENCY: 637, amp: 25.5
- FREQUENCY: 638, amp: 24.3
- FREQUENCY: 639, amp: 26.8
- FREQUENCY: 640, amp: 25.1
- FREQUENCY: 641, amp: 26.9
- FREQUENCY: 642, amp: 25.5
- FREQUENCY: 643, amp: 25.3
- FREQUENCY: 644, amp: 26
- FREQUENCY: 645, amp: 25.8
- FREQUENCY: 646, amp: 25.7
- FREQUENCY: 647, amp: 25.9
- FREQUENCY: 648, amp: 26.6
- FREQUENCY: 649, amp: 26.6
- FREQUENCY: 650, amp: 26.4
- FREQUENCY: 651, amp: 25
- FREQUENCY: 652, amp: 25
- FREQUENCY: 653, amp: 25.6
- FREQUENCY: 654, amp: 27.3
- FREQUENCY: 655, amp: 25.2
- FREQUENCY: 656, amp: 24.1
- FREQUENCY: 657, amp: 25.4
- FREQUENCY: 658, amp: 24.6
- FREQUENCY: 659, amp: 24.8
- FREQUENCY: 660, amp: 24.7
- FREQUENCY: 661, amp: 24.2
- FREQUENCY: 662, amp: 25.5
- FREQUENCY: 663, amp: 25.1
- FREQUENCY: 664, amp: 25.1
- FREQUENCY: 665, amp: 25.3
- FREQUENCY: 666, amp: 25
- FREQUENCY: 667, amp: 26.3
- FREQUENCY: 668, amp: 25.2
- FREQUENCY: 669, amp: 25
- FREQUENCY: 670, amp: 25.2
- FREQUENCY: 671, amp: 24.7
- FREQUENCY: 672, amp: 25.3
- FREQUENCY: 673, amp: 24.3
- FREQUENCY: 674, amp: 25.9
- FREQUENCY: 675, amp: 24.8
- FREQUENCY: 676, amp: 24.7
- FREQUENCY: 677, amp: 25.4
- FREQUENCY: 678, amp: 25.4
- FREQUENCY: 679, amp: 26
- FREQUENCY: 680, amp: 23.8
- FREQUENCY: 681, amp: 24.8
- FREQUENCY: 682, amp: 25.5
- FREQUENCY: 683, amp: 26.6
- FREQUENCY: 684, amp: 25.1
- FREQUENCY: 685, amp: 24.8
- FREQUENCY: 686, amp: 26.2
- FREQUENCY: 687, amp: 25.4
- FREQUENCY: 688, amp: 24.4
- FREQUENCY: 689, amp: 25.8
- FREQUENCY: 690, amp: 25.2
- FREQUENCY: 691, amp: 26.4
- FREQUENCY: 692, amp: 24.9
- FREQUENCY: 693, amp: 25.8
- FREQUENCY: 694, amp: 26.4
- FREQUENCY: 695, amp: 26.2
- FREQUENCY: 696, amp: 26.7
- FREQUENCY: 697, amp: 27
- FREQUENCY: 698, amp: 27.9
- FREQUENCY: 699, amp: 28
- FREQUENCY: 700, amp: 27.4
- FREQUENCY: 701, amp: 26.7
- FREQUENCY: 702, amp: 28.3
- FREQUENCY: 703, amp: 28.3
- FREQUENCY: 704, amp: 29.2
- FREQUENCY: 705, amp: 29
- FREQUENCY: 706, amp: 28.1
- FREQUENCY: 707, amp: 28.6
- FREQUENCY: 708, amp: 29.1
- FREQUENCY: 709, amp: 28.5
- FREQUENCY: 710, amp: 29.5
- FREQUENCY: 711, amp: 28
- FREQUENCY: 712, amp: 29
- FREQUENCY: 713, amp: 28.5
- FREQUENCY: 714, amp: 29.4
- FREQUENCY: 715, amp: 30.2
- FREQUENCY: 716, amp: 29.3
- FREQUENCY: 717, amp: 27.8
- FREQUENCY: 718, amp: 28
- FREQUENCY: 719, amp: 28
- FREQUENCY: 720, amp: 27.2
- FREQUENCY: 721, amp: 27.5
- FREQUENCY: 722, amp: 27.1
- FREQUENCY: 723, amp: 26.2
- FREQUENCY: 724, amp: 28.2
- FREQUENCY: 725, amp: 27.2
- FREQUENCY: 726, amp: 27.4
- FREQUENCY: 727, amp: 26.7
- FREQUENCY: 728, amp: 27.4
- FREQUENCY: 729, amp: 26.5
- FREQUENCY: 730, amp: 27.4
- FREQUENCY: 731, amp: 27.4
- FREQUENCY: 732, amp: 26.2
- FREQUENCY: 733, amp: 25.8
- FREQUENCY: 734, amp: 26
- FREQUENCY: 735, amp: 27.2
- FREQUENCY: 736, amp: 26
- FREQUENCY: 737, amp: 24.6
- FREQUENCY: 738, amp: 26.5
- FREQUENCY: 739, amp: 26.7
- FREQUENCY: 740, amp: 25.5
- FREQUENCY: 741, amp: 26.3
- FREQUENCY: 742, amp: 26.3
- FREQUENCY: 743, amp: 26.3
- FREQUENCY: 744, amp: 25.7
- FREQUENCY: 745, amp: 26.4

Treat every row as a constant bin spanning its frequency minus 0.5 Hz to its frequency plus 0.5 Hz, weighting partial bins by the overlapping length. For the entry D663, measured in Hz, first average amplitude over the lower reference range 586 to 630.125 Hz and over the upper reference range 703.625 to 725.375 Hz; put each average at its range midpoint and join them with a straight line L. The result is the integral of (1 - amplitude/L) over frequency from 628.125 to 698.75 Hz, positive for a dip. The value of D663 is 5.3 Hz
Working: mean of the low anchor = 27.1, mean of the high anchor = 28.3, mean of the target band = 25.6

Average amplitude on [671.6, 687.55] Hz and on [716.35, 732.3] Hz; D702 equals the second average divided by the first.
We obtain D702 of 1.08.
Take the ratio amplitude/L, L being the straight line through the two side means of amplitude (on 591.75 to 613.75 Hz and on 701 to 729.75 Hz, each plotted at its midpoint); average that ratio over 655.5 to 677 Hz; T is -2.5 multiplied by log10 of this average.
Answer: 0.11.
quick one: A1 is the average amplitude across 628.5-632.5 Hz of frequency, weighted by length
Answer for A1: 26.6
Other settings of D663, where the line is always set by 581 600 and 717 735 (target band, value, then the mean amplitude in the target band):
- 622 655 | 1.33 Hz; 26.1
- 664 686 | 1.58 Hz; 25.2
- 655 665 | 0.85 Hz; 24.9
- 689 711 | -0.26 Hz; 27.5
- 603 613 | -0.02 Hz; 27.3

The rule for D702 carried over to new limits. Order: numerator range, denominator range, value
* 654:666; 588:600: 0.93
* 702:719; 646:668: 1.13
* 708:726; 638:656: 1.09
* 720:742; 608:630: 0.99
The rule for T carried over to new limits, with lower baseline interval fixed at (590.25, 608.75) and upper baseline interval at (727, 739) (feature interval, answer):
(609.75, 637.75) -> 0.01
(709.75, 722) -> -0.08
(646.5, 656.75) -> 0.05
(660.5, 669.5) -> 0.07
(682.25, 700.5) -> 0.02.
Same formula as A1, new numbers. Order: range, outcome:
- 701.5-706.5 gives 28.6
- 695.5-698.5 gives 27.2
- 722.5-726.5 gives 27.2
